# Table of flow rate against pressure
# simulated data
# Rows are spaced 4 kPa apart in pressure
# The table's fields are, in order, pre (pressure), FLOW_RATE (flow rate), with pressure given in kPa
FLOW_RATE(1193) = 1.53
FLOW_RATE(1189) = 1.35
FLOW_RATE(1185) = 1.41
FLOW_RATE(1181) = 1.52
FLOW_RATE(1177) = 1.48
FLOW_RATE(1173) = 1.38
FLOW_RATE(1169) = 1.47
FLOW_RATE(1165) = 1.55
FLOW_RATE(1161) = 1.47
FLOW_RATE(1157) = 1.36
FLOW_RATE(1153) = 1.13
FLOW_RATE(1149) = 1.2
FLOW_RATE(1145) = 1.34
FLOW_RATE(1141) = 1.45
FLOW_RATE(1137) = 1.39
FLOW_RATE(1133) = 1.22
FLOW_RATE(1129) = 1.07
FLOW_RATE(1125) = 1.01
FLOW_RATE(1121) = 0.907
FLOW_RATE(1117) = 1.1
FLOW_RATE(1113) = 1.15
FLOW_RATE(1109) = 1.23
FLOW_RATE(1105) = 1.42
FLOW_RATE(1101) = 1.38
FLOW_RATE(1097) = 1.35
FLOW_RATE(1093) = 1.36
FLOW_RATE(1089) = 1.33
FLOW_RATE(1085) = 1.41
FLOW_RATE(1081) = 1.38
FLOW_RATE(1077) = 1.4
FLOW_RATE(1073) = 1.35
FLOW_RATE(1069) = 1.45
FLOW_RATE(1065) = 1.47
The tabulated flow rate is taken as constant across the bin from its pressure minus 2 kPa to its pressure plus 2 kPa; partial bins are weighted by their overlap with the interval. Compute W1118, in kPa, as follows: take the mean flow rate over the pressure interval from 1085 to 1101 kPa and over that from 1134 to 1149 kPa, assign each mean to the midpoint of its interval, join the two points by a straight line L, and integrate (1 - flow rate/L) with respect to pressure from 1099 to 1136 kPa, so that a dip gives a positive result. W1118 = 5.1 kPa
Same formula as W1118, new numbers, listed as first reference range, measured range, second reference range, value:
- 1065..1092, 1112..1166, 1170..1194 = 7.1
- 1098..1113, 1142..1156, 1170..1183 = 1.6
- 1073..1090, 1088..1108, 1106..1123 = -1.9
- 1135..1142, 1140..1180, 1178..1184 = 2.0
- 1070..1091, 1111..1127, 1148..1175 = 3.9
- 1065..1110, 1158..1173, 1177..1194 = -0.4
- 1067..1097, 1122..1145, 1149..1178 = 2.7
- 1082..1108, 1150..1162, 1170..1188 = 1.1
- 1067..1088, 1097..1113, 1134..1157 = 0.4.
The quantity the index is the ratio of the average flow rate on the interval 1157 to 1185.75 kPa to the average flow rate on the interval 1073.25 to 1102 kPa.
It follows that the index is 1.1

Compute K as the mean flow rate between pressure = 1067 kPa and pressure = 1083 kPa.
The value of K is 1.4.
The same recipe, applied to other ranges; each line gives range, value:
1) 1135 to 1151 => 1.34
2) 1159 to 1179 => 1.47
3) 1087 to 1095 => 1.35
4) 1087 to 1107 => 1.37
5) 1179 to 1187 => 1.46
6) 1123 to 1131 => 1.04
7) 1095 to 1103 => 1.36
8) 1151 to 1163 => 1.32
